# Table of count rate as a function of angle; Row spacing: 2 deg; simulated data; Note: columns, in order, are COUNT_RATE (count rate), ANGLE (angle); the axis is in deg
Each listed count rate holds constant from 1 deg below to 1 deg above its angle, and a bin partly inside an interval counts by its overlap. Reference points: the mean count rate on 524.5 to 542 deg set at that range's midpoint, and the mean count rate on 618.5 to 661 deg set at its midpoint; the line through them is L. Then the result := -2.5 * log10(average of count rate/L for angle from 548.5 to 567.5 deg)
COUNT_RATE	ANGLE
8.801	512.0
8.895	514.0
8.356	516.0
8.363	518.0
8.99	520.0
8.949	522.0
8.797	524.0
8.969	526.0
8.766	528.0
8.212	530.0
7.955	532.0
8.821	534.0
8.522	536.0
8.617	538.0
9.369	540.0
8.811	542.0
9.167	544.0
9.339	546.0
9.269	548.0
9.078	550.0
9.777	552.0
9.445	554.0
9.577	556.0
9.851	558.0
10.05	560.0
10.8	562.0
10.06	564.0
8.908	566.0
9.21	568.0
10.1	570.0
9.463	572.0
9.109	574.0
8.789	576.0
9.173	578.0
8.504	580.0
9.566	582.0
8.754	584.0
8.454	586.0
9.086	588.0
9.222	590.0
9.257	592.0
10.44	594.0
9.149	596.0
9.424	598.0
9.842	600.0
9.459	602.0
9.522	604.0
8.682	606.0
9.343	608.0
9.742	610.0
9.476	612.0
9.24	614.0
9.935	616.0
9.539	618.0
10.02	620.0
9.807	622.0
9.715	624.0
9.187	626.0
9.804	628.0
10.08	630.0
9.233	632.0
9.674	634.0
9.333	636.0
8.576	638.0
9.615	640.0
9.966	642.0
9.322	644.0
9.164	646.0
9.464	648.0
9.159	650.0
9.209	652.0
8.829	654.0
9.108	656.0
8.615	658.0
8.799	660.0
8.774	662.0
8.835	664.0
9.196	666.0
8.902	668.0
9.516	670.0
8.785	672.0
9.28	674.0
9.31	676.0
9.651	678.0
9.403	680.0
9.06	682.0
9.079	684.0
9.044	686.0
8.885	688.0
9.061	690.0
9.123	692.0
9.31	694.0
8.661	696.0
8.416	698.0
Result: -0.10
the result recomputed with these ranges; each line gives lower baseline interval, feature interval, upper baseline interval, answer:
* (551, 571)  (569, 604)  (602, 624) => 0.04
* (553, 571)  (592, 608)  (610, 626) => 0.02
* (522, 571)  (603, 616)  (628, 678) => -0.02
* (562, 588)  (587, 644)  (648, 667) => -0.05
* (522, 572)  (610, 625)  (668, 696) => -0.06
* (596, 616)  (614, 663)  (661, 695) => -0.01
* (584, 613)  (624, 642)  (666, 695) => -0.02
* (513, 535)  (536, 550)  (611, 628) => -0.03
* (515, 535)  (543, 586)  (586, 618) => -0.04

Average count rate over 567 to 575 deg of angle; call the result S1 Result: 9.47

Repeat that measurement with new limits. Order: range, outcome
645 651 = 9.26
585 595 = 9.29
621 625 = 9.76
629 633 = 9.66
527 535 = 8.44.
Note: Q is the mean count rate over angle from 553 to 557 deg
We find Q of 9.51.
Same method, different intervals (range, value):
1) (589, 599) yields 9.5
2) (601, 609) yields 9.25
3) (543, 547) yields 9.25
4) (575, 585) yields 8.96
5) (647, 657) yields 9.15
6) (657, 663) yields 8.73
